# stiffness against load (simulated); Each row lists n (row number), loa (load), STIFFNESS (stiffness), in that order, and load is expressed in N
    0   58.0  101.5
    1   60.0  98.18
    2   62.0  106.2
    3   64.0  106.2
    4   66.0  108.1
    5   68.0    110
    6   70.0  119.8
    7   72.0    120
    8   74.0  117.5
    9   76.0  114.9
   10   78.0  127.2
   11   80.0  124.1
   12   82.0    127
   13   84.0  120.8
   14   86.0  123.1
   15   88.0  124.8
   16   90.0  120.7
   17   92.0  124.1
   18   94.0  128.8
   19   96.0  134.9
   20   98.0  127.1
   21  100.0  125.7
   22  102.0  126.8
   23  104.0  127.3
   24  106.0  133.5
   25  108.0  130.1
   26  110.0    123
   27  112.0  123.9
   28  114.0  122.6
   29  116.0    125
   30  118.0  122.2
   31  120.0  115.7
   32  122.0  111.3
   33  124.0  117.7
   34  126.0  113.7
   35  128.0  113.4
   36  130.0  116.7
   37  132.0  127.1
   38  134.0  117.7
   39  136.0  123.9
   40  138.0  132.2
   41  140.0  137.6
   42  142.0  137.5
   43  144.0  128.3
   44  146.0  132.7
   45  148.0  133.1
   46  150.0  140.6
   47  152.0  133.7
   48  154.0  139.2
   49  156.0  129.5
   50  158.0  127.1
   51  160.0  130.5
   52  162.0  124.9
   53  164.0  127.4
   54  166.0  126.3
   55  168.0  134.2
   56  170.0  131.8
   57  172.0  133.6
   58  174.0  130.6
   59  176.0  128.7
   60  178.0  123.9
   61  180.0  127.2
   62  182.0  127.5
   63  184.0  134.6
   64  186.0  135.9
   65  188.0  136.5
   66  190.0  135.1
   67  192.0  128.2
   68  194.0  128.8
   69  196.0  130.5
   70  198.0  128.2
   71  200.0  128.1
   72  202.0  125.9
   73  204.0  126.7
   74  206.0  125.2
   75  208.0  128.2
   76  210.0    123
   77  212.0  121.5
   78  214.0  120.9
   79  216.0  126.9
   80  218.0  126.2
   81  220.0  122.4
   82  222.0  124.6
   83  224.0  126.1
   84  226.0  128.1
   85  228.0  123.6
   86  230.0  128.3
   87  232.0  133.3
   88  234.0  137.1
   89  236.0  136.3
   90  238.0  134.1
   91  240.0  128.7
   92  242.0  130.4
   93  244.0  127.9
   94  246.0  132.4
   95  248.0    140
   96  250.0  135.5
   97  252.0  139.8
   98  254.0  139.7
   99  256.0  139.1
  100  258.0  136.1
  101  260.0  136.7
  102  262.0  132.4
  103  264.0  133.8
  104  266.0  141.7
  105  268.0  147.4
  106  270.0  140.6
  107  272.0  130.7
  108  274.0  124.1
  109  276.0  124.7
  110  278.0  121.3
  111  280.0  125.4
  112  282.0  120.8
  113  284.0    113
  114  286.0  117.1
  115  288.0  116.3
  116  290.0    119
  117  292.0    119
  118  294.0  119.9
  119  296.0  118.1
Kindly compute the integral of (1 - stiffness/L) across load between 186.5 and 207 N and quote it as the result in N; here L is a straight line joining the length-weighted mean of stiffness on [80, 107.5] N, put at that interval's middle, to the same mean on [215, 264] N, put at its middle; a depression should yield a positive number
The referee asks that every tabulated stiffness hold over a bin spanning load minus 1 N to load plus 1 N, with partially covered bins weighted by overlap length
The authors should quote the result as 0.1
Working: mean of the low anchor 126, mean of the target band 129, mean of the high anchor 132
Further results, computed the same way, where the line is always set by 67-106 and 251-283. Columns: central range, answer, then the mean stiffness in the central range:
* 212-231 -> 0.86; 125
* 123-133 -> 0.65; 118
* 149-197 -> -1.04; 131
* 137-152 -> -0.91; 135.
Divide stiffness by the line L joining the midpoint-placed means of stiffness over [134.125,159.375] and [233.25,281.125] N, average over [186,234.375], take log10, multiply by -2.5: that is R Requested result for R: 0.047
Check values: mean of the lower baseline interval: 132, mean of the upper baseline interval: 134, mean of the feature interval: 128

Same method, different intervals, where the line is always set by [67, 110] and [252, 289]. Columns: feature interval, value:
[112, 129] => 0.06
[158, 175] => -0.02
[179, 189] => -0.04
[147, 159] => -0.06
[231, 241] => -0.04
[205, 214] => 0.04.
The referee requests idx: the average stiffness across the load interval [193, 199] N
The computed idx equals 129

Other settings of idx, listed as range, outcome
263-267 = 138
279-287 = 119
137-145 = 134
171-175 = 132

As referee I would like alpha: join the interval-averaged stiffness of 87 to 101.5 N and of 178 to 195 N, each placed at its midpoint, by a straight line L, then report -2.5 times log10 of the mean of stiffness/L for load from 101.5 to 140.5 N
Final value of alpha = 0.04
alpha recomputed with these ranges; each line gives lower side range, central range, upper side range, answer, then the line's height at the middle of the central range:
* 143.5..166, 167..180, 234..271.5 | 0.02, 132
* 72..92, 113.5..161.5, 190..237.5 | -0.02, 124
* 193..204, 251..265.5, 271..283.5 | -0.10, 125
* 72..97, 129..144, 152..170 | 0.01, 128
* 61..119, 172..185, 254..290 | -0.03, 126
